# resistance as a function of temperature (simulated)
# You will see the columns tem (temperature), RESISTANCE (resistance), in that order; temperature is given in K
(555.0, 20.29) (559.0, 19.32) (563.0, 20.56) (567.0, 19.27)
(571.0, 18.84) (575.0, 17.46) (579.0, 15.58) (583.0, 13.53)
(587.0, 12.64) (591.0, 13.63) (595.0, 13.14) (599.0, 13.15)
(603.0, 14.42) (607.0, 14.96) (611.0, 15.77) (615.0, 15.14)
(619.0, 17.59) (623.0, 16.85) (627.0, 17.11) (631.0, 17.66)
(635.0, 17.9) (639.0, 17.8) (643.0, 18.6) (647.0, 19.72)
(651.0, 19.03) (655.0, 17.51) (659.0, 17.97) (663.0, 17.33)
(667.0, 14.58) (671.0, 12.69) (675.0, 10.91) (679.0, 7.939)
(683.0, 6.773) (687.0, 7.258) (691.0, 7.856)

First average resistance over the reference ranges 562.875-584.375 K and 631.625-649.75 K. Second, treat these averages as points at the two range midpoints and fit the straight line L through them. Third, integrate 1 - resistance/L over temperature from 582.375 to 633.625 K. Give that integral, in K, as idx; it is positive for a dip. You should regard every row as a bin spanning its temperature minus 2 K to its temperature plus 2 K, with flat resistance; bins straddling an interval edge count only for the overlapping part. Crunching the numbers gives 8.11 K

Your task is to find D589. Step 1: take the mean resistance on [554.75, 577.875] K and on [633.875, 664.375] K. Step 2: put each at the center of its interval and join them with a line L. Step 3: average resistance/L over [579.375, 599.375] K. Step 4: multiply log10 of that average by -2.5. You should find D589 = 0.37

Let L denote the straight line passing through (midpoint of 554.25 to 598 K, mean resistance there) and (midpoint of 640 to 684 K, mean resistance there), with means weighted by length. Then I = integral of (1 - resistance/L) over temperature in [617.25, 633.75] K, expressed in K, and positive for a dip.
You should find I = -1.7 K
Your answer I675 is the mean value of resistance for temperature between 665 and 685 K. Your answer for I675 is 10.6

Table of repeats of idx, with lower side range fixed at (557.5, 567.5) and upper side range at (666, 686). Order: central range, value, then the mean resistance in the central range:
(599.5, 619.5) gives 0.7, 15.2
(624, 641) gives -4.5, 17.6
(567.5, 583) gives 1.5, 17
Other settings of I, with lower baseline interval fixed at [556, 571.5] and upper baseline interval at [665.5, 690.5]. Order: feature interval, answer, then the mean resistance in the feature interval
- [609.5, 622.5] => -1.0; 16.3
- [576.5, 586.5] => 2.0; 14.4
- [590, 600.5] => 2.3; 13.3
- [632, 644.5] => -4.6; 18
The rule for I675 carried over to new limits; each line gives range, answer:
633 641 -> 17.9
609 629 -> 16.5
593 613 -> 14.3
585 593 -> 13.1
